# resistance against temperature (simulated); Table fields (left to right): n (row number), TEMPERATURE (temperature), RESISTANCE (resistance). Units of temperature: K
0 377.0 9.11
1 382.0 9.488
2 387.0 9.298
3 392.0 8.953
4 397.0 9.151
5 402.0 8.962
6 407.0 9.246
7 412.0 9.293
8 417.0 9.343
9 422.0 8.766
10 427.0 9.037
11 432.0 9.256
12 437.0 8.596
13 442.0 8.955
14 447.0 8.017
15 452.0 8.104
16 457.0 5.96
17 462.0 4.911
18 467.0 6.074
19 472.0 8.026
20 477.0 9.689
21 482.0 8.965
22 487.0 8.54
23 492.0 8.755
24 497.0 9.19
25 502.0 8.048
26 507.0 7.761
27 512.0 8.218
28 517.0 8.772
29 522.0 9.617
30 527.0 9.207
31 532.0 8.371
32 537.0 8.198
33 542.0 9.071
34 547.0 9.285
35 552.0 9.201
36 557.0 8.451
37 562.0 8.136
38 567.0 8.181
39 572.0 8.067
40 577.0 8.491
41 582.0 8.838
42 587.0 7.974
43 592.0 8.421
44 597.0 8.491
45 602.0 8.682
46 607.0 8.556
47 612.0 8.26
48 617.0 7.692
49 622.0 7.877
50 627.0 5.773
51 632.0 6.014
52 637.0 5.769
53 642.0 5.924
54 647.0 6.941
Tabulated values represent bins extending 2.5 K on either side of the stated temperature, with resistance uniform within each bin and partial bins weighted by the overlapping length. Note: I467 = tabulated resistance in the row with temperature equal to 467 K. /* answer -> 6.074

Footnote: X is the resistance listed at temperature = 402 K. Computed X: 8.962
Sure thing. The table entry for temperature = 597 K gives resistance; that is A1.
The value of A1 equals 8.491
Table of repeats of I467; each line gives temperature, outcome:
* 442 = 8.955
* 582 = 8.838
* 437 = 8.596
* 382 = 9.488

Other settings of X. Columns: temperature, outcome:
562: 8.136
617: 7.692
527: 9.207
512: 8.218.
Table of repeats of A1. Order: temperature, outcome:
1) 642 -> 5.924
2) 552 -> 9.201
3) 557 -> 8.451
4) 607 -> 8.556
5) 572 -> 8.067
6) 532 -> 8.371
